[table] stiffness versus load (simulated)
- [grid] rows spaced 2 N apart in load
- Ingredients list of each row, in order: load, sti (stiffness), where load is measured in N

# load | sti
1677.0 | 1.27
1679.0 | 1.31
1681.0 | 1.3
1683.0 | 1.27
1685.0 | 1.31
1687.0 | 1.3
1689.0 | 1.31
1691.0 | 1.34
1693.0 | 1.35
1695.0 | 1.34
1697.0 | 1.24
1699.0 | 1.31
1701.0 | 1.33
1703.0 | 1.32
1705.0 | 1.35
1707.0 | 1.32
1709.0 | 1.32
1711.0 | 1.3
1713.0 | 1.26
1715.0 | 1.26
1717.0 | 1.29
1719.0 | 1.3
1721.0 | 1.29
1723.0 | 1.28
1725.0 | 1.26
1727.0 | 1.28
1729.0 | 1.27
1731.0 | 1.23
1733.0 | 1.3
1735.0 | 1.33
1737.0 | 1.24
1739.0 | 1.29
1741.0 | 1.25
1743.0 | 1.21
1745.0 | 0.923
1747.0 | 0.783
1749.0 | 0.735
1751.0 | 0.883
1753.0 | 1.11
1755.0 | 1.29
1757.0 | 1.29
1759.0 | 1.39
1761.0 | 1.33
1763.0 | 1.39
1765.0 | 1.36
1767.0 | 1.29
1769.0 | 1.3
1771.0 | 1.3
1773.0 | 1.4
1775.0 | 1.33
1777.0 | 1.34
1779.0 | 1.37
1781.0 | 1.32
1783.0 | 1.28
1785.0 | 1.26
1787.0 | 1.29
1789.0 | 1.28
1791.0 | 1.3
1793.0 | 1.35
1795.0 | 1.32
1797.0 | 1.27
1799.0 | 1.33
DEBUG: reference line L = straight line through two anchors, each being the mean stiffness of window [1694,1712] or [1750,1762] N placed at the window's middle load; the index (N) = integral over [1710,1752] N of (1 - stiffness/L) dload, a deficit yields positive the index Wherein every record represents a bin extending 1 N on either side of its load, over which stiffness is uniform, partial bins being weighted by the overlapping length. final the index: 2.51 N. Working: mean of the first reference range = 1.31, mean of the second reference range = 1.22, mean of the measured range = 1.19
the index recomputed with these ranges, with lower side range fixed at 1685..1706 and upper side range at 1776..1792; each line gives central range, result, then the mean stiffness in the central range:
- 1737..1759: 3.57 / 1.1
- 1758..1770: -0.32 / 1.34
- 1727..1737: 0.27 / 1.28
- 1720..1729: 0.26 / 1.28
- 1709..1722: 0.29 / 1.29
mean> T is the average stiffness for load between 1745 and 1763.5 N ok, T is 1.12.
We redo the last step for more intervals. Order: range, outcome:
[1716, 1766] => 1.21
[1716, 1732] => 1.27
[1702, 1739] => 1.29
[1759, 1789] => 1.33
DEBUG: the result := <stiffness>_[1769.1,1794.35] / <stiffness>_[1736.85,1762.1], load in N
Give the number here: 1.17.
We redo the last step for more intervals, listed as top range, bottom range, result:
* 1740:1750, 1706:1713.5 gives 0.75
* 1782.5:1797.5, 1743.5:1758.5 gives 1.27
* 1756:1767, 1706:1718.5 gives 1.04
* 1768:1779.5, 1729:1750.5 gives 1.18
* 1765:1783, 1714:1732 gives 1.04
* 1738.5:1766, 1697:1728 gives 0.89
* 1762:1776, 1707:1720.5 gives 1.04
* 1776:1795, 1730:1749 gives 1.14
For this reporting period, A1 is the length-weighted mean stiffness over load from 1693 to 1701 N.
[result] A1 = 1.31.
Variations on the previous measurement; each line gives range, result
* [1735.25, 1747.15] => 1.15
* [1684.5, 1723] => 1.31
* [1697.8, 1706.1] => 1.33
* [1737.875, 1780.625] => 1.22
